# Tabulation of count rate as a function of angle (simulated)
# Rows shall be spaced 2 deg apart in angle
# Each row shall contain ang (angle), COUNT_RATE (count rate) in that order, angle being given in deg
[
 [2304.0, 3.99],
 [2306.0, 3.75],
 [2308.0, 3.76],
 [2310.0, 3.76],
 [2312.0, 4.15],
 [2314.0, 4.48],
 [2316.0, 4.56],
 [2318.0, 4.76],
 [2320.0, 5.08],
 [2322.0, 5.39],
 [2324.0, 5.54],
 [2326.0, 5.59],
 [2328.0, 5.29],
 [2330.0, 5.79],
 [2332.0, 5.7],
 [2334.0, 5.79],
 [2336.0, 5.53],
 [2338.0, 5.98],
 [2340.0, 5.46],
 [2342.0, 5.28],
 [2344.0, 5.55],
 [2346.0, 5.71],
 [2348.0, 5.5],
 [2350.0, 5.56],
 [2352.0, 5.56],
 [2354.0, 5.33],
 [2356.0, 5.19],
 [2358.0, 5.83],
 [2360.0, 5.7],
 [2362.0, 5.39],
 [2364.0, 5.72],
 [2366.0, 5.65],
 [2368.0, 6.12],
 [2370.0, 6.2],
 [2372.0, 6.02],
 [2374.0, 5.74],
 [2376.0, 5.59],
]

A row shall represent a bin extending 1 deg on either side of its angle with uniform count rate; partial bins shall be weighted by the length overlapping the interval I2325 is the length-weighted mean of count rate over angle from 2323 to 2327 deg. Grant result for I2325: 5.56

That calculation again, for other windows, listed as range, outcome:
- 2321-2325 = 5.46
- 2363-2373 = 5.94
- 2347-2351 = 5.53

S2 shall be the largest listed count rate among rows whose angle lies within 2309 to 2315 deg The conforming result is 4.48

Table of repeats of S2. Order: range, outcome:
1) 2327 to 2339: 5.98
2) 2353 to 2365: 5.83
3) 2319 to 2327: 5.59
